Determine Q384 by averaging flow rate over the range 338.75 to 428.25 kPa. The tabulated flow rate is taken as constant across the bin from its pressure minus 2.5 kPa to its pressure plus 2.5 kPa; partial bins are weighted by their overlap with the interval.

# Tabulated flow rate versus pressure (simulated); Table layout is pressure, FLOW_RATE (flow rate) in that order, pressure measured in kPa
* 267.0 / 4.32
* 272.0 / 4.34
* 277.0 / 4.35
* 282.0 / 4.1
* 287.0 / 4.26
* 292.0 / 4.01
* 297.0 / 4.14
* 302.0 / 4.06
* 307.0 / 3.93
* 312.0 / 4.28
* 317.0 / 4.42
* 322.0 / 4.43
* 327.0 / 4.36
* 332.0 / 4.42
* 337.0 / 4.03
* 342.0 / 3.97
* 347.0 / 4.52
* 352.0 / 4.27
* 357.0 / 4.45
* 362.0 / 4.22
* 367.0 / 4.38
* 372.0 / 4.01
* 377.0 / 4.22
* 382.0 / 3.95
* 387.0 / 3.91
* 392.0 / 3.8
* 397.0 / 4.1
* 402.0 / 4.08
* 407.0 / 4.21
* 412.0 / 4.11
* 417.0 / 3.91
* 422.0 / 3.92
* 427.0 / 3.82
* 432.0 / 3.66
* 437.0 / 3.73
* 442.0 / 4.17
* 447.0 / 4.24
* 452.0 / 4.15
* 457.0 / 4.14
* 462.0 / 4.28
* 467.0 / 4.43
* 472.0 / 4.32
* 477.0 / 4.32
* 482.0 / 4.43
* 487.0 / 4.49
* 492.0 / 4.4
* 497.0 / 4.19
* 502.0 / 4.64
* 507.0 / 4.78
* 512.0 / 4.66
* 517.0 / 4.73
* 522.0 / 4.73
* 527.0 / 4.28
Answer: 4.11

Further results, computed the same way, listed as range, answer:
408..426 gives 3.99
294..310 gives 4.05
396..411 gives 4.13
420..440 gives 3.79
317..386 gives 4.25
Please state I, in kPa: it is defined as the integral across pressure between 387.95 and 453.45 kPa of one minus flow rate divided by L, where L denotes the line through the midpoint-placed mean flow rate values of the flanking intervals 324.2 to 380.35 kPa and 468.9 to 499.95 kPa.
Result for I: 4.9 kPa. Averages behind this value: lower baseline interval 4.26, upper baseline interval 4.36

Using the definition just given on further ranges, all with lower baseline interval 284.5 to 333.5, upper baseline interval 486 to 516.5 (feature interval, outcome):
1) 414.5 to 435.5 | 2.82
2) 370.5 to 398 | 2.26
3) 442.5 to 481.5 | 1.79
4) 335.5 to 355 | 0.34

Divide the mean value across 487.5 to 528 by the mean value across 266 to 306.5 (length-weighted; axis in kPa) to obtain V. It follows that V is 1.1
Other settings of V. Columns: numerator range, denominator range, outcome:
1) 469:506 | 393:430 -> 1.10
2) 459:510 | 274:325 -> 1.05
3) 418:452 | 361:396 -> 0.97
